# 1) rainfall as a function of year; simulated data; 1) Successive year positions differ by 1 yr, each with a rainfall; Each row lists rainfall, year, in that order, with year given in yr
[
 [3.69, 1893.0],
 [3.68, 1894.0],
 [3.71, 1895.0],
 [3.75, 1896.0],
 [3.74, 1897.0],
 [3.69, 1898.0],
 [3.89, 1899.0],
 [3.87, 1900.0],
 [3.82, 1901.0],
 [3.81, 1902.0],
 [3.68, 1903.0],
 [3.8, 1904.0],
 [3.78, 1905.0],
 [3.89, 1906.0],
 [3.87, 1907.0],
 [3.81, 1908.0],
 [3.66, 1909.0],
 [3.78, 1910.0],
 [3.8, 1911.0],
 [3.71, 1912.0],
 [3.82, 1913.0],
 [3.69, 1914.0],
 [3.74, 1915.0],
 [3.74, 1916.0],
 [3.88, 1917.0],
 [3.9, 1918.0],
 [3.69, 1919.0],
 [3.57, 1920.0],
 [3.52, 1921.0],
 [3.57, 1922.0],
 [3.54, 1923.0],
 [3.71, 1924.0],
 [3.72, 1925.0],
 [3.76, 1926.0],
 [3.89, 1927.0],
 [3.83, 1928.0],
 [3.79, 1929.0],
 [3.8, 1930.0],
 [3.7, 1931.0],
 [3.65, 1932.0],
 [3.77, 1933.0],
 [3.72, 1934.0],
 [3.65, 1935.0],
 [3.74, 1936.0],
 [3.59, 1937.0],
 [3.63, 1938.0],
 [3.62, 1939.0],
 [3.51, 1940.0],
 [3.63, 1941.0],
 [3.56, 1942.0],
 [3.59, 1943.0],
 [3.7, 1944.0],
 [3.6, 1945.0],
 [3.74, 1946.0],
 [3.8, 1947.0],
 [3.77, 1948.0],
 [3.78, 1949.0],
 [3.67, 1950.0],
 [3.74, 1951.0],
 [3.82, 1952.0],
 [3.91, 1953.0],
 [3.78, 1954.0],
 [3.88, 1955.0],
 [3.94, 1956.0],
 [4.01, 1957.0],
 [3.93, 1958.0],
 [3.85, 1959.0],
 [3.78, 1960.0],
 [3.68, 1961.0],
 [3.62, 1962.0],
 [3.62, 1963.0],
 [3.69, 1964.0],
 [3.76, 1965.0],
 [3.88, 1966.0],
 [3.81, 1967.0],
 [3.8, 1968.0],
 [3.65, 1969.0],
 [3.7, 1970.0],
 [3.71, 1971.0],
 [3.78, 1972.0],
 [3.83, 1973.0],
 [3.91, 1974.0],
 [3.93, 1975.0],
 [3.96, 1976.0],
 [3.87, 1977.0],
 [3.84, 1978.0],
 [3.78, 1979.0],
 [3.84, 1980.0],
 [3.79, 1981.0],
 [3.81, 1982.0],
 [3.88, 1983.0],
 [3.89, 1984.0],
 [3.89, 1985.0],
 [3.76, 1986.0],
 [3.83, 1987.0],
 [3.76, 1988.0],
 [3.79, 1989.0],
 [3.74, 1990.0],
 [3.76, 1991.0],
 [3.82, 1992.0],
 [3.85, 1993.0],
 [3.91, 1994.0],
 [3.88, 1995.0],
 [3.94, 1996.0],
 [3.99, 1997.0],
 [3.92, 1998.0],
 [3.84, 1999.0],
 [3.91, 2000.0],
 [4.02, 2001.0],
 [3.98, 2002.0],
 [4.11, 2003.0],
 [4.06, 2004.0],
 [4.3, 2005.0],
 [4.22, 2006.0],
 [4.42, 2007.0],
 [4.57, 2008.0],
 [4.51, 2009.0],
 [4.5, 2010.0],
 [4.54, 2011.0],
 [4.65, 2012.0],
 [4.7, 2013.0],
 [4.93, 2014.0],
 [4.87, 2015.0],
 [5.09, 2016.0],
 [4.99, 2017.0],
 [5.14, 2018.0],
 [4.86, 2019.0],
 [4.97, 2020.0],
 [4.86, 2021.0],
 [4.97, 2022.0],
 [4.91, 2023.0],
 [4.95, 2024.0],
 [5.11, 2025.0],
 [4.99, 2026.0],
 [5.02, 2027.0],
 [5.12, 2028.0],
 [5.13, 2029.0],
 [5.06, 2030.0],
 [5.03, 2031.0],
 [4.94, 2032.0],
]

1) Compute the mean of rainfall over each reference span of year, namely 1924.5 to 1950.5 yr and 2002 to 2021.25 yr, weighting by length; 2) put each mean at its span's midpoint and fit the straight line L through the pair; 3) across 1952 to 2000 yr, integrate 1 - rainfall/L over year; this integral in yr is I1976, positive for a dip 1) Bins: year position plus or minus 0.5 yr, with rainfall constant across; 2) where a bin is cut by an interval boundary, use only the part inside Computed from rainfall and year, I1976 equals 4.0 yr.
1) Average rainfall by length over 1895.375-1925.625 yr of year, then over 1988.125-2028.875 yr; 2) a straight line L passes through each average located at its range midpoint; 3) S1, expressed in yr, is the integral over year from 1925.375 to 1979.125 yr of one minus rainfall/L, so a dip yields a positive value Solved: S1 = 3.8 yr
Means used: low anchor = 3.75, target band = 3.76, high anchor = 4.44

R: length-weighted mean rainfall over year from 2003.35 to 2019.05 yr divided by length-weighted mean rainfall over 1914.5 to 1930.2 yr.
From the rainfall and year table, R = 1.24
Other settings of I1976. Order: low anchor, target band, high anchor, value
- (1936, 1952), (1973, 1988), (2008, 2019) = 1.4 yr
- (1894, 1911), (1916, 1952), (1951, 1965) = 0.9 yr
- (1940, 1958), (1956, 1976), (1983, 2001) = 0.0 yr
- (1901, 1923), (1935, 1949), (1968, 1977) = 0.4 yr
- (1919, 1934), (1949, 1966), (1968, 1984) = -0.1 yr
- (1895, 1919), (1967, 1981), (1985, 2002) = 0.1 yr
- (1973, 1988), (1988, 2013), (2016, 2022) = 1.9 yr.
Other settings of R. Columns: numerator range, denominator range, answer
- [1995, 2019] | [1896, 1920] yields 1.16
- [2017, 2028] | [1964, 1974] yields 1.32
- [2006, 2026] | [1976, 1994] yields 1.26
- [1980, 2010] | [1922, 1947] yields 1.08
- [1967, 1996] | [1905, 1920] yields 1.01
